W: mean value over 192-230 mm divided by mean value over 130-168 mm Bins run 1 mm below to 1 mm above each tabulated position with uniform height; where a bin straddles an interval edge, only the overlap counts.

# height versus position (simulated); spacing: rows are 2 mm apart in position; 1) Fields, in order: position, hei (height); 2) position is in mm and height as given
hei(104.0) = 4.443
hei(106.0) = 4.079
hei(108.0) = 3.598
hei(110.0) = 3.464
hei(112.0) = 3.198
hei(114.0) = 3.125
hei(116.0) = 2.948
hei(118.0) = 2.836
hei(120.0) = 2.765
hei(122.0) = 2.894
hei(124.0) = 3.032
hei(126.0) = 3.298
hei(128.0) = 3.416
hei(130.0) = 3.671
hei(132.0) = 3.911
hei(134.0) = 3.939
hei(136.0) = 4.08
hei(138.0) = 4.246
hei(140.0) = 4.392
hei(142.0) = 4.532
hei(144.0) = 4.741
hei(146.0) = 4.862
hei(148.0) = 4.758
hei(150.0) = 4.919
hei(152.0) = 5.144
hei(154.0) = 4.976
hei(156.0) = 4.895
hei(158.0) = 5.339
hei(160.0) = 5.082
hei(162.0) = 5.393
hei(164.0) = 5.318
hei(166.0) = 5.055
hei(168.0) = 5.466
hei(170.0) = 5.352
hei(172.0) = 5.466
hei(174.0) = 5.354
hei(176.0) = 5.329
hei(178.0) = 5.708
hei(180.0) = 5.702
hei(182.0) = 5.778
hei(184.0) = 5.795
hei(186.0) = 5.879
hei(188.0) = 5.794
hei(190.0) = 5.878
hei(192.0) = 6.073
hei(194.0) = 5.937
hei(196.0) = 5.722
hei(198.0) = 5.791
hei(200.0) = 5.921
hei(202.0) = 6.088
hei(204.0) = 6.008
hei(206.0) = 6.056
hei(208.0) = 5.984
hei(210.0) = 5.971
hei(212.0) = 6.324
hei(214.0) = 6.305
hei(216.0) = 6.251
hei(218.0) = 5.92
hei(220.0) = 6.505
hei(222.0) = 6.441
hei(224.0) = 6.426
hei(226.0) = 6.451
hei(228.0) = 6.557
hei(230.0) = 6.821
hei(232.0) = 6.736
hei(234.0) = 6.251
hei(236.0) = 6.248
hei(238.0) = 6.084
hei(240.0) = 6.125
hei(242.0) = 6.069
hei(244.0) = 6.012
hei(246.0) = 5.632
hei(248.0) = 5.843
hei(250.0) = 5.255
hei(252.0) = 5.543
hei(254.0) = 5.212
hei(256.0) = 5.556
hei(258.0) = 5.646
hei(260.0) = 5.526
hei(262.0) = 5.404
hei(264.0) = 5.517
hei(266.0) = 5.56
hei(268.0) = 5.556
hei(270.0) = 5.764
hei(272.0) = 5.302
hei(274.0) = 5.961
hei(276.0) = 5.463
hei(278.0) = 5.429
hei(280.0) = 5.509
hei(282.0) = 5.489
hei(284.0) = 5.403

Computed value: 1.3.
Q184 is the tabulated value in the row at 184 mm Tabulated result 5.795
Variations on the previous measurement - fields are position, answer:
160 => 5.082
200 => 5.921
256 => 5.556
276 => 5.463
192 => 6.073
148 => 4.758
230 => 6.821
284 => 5.403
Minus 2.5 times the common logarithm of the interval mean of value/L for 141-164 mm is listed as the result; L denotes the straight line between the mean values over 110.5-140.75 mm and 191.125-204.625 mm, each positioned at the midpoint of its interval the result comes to -0.143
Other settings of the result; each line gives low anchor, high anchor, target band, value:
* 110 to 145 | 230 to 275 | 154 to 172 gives -0.24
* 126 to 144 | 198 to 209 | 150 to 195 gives -0.08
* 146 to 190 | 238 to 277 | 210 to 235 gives -0.16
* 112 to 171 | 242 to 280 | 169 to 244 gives -0.21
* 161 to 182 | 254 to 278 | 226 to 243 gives -0.16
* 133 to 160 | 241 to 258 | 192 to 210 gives -0.15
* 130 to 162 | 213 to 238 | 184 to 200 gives -0.04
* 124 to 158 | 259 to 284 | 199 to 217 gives -0.23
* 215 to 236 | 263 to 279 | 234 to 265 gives 0.05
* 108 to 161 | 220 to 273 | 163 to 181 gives -0.17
